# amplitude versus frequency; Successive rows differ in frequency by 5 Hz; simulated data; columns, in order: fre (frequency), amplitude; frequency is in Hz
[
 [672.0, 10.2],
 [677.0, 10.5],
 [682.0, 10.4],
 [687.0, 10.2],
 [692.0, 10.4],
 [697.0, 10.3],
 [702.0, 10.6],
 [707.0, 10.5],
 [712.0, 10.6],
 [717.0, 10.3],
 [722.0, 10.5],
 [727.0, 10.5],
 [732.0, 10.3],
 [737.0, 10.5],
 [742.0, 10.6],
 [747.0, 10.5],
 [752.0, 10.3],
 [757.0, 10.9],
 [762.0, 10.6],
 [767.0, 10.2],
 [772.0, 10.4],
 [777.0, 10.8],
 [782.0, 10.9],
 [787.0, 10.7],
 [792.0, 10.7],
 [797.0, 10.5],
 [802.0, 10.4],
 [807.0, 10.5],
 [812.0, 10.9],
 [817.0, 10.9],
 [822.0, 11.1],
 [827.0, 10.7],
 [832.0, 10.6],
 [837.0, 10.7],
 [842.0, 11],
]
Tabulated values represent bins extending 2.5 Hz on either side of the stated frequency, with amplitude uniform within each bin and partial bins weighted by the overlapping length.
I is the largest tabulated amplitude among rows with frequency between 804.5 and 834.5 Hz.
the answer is 11.1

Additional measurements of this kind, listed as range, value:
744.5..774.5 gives 10.9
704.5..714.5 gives 10.6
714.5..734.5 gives 10.5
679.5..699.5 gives 10.4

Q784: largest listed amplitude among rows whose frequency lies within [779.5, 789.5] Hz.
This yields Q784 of 10.9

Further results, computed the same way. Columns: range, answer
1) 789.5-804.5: 10.7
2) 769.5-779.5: 10.8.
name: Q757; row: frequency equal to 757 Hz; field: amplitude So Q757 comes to 10.9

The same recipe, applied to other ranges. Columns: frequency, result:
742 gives 10.6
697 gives 10.3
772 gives 10.4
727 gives 10.5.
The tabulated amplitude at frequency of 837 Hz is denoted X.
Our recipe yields 10.7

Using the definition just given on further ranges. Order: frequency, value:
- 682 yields 10.4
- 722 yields 10.5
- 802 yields 10.4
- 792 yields 10.7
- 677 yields 10.5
